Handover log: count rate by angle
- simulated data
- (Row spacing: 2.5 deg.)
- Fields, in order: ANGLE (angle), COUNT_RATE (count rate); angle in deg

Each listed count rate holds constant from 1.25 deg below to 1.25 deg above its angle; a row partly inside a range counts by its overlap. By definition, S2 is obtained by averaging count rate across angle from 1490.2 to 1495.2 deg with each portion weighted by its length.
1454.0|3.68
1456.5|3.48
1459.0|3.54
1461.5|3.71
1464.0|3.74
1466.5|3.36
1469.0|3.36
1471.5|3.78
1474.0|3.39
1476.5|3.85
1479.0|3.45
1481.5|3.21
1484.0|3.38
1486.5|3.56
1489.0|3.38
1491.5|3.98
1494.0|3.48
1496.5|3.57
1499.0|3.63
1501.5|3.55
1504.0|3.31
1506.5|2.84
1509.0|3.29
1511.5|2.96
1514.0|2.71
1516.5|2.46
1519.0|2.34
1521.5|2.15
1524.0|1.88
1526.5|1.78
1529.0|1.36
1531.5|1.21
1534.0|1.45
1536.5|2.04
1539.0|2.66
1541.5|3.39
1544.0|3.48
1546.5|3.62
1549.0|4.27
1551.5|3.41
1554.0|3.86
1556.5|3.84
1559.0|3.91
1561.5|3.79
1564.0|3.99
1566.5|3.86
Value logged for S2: 3.73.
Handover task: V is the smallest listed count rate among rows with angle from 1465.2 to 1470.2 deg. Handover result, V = 3.36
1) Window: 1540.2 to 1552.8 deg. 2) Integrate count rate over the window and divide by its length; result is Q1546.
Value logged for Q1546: 3.63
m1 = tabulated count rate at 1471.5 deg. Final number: 3.78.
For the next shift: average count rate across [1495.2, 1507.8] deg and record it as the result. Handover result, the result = 3.38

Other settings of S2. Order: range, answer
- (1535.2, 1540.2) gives 2.34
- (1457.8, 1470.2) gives 3.54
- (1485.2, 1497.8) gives 3.59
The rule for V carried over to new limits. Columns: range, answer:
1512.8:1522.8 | 2.15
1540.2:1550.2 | 3.39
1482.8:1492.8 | 3.38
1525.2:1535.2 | 1.21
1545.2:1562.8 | 3.41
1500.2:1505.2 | 3.31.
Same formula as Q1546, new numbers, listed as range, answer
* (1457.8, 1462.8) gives 3.63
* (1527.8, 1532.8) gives 1.29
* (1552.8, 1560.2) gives 3.87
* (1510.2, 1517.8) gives 2.71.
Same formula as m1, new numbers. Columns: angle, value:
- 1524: 1.88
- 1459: 3.54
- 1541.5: 3.39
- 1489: 3.38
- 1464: 3.74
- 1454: 3.68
